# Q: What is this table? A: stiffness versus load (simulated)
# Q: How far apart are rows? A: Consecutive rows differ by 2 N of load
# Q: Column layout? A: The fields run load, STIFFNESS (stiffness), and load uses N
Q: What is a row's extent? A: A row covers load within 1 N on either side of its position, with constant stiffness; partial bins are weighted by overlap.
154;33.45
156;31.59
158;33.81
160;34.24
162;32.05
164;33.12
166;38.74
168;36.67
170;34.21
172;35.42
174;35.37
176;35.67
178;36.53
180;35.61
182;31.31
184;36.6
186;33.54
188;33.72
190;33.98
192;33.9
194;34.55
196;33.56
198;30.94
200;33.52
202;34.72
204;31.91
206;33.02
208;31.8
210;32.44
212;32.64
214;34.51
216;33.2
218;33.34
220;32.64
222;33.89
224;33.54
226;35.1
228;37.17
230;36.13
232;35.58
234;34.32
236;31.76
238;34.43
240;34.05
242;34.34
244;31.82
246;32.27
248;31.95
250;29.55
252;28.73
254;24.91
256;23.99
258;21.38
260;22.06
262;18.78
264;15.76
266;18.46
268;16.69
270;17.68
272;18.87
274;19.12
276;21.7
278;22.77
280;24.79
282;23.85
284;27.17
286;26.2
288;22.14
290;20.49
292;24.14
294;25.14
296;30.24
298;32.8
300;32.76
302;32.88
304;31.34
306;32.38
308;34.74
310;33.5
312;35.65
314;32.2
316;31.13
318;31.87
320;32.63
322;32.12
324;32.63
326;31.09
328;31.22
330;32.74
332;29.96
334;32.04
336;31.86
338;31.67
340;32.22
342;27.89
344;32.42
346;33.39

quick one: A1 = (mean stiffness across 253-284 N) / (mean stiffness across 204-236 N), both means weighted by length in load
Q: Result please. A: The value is 0.62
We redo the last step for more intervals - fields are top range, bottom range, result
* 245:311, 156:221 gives 0.75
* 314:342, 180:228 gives 0.94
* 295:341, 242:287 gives 1.35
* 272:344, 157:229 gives 0.86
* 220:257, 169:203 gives 0.95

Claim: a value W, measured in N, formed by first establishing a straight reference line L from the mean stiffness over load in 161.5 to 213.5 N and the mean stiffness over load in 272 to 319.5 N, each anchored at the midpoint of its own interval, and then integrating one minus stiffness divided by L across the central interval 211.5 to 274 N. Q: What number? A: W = 4.73 N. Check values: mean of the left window 34.1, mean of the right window 28.1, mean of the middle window 28.8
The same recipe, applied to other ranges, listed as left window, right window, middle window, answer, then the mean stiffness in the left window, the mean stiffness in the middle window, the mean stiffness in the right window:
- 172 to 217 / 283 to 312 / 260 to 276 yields 6.4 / 33.8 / 18.4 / 29.2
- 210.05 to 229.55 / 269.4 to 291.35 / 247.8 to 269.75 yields 3.5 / 34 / 22.4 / 22.4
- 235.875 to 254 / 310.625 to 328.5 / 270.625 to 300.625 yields 7.0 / 31.7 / 24.6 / 32.3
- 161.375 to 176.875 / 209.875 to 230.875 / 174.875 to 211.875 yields 1.0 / 35.2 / 33.7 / 34.1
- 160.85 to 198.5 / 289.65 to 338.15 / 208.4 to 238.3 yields -0.5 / 34.5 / 34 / 31.3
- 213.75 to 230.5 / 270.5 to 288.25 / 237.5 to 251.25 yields -1.2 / 34.3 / 32.5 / 22.8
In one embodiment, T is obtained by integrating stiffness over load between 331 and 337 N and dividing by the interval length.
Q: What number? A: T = 31.3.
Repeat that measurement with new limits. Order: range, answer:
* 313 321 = 32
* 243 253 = 30.9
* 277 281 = 23.8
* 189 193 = 33.9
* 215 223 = 33.3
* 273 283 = 22.4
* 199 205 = 33.4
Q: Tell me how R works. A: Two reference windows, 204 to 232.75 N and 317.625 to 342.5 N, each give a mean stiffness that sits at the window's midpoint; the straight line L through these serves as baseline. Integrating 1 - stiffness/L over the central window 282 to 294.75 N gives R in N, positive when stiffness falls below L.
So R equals 3.3 N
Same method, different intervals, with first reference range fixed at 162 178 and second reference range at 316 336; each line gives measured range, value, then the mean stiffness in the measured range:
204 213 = 0.55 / 32.4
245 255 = 1.22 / 29.5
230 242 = -0.12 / 34.2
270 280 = 3.71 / 20.7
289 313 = 1.36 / 30.5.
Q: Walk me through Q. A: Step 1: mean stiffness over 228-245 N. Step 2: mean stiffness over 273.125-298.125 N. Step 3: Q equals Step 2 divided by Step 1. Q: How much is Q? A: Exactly 0.7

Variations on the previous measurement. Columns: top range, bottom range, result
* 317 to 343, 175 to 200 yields 0.92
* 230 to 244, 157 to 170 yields 0.98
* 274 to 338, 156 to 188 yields 0.85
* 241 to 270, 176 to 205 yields 0.73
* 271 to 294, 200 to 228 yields 0.69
